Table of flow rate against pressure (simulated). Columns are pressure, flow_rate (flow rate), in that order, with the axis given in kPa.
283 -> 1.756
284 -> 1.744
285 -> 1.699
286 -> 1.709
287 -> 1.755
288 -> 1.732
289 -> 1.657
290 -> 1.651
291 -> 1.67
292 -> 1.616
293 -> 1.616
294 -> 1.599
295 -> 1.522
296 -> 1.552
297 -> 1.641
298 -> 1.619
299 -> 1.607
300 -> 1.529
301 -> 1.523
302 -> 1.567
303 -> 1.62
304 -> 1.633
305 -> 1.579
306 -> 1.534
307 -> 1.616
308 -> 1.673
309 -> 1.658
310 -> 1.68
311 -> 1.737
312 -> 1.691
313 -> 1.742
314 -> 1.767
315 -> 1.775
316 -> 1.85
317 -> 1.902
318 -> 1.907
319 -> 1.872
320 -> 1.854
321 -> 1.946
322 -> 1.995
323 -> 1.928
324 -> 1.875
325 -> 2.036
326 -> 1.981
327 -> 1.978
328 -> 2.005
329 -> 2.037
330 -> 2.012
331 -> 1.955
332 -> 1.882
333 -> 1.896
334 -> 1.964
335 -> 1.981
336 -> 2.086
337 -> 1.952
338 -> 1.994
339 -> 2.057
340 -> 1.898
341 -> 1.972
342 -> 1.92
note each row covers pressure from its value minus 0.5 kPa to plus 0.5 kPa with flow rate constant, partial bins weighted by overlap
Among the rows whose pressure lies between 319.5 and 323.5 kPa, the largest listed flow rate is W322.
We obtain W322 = 1.995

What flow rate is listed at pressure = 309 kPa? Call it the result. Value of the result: 1.658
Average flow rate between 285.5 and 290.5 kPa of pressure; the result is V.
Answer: 1.7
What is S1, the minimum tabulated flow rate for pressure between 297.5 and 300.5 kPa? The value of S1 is 1.529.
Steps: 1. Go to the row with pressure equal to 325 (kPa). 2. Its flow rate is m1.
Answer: 2.036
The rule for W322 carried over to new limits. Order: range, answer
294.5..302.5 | 1.641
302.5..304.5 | 1.633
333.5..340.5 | 2.086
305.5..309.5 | 1.673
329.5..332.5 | 2.012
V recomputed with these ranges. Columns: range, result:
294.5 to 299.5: 1.59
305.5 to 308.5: 1.61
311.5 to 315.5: 1.74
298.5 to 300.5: 1.57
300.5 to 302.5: 1.54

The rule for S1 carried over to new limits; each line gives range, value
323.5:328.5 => 1.875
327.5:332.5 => 1.882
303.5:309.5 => 1.534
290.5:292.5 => 1.616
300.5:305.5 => 1.523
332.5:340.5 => 1.896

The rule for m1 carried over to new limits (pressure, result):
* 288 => 1.732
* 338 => 1.994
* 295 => 1.522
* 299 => 1.607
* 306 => 1.534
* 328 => 2.005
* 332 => 1.882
